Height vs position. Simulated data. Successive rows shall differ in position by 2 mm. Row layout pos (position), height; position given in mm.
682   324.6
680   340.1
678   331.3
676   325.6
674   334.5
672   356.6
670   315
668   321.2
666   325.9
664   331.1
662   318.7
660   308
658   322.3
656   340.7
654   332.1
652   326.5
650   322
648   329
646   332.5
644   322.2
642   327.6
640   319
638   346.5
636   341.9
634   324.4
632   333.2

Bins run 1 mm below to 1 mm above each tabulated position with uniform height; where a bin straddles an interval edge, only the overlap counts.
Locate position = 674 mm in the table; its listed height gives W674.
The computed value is 334.5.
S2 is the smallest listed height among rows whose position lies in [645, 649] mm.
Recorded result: 329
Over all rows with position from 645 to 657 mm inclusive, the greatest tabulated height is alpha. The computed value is 340.7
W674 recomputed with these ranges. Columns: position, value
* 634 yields 324.4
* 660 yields 308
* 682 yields 324.6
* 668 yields 321.2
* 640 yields 319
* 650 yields 322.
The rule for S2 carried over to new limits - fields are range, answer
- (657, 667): 308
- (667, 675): 315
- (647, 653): 322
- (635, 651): 319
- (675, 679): 325.6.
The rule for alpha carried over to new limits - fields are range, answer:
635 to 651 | 346.5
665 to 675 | 356.6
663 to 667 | 331.1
